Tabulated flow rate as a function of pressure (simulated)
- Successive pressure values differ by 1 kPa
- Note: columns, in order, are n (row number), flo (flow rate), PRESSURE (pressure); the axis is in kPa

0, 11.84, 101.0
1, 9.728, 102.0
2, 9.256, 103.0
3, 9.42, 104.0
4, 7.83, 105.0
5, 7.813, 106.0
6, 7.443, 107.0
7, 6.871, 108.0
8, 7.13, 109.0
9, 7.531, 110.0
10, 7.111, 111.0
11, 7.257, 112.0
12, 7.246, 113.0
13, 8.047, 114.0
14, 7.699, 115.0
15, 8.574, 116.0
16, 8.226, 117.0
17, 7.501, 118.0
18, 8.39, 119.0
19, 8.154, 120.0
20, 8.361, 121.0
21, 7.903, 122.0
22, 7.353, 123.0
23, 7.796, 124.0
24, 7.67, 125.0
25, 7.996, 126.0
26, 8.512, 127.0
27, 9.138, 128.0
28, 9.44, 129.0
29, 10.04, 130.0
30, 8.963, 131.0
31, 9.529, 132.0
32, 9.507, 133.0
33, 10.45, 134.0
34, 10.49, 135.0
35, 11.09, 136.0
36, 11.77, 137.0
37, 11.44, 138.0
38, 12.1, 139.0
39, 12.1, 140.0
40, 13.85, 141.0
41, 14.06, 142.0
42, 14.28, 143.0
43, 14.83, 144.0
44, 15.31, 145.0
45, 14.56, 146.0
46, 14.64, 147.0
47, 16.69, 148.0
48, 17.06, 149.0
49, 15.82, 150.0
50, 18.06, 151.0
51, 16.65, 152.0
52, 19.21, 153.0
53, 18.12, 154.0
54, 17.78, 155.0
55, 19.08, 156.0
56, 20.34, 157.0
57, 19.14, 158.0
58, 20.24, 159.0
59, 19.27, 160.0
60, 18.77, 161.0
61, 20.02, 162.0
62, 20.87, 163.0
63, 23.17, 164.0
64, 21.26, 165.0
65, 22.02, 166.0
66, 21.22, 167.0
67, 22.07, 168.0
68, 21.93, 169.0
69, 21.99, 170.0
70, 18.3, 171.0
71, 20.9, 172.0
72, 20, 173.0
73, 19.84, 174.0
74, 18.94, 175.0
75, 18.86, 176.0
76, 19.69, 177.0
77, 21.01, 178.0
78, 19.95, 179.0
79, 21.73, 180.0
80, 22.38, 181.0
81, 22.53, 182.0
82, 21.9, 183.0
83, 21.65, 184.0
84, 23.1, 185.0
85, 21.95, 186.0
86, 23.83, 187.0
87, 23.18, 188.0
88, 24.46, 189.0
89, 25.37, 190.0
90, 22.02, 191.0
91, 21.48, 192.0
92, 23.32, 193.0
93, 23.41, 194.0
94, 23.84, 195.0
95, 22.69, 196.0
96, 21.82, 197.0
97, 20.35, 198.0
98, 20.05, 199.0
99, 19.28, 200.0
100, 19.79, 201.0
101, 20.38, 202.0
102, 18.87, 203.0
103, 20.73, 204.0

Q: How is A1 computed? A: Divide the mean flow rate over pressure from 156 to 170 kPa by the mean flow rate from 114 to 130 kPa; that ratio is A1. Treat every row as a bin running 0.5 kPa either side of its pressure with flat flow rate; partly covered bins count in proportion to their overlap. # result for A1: 2.52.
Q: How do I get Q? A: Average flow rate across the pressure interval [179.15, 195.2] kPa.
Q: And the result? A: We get 22.8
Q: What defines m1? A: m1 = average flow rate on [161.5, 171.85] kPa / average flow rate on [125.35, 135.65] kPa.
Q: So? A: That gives 2.26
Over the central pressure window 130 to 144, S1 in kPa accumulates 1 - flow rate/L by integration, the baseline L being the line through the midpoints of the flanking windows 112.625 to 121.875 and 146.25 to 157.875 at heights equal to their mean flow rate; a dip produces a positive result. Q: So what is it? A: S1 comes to 2.0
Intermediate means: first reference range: 8.03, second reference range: 17.6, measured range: 11.6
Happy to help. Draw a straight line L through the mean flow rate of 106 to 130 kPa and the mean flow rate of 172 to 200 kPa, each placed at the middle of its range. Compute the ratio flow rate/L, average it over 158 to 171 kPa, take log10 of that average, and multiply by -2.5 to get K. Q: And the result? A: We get -0.20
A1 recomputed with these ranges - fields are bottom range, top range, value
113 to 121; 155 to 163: 2.43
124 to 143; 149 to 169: 1.87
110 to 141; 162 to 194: 2.39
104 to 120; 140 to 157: 2.11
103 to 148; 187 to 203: 2.26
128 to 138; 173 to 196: 2.17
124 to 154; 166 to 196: 1.73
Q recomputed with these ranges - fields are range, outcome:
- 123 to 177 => 15.8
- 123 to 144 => 10.5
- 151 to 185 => 20.3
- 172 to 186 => 20.9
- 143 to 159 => 17.2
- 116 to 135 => 8.66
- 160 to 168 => 21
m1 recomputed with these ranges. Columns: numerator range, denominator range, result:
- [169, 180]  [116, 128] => 2.50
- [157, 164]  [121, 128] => 2.50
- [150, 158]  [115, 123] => 2.27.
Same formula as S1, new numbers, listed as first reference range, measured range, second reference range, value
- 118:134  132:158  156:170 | 0.36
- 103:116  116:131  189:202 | 2.50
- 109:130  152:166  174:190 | -2.57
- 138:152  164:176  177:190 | -0.71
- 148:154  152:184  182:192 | -0.66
